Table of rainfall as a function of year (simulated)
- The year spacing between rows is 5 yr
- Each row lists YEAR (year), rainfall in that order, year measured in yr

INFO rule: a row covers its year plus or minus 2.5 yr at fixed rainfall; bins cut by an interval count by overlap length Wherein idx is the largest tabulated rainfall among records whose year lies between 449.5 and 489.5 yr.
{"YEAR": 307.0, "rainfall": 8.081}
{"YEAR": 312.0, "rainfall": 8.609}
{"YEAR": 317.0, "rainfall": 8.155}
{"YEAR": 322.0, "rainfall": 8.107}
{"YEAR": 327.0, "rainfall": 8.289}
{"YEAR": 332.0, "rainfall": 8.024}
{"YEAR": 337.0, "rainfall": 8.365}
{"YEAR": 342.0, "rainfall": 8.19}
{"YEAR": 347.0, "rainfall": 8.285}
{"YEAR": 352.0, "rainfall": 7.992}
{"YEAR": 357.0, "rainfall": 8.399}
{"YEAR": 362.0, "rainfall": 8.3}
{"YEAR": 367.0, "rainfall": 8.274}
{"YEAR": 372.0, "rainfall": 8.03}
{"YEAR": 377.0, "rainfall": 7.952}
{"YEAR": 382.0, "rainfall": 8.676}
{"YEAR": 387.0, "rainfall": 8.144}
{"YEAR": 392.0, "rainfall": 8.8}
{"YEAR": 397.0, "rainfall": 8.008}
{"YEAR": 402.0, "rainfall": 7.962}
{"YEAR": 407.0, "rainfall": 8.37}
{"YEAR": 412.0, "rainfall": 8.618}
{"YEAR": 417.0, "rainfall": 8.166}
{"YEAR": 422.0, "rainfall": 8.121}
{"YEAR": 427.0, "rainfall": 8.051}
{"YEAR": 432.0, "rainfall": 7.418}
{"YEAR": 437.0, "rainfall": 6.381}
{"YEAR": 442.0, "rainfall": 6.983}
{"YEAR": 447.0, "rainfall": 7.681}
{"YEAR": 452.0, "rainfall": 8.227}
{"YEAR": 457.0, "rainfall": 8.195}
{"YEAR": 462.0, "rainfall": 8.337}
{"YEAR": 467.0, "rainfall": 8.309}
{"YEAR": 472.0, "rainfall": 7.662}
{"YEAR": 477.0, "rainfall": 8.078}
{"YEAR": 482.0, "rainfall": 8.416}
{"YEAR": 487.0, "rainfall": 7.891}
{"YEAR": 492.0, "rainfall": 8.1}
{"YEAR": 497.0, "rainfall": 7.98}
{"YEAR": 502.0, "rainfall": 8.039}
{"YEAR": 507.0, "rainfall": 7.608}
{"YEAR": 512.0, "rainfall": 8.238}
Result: 8.416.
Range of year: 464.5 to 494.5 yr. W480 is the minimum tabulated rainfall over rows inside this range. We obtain 7.662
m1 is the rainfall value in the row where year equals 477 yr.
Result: 8.078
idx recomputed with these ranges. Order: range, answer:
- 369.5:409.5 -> 8.8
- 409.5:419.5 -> 8.618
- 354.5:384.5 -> 8.676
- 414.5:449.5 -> 8.166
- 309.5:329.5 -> 8.609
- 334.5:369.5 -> 8.399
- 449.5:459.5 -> 8.227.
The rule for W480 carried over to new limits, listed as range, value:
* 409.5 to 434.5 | 7.418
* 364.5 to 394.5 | 7.952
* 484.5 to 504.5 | 7.891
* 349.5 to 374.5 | 7.992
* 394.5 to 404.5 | 7.962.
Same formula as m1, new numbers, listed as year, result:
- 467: 8.309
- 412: 8.618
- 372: 8.03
